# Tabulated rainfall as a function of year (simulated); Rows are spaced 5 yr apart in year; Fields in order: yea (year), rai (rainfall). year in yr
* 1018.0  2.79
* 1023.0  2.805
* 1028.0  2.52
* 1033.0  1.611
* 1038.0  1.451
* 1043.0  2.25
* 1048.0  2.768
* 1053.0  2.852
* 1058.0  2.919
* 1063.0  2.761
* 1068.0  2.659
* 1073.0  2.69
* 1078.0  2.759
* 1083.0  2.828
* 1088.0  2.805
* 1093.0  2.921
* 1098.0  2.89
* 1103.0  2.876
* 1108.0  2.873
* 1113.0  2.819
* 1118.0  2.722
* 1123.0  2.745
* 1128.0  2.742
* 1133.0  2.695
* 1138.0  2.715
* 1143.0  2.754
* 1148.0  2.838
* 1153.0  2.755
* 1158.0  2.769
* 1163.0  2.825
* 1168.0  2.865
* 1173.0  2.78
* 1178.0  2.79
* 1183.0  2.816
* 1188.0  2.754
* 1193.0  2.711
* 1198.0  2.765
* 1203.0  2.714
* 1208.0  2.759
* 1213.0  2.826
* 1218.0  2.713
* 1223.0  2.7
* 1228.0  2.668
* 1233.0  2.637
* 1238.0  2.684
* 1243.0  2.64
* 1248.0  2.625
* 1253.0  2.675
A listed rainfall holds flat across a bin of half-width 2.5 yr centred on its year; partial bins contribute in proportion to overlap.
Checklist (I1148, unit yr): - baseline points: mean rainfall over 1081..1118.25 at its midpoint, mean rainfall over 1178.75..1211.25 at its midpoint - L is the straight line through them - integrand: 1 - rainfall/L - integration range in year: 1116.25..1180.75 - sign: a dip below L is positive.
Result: 0.7 yr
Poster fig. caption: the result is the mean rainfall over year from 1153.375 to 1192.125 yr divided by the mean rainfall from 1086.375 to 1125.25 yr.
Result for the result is 1.0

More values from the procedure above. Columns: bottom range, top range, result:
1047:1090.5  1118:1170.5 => 0.99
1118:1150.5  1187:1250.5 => 0.99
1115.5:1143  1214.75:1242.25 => 0.98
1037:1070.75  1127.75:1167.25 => 1.08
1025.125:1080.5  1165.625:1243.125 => 1.11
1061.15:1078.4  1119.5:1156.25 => 1.01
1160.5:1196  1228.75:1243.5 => 0.95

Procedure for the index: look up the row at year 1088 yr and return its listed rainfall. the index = 2.805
